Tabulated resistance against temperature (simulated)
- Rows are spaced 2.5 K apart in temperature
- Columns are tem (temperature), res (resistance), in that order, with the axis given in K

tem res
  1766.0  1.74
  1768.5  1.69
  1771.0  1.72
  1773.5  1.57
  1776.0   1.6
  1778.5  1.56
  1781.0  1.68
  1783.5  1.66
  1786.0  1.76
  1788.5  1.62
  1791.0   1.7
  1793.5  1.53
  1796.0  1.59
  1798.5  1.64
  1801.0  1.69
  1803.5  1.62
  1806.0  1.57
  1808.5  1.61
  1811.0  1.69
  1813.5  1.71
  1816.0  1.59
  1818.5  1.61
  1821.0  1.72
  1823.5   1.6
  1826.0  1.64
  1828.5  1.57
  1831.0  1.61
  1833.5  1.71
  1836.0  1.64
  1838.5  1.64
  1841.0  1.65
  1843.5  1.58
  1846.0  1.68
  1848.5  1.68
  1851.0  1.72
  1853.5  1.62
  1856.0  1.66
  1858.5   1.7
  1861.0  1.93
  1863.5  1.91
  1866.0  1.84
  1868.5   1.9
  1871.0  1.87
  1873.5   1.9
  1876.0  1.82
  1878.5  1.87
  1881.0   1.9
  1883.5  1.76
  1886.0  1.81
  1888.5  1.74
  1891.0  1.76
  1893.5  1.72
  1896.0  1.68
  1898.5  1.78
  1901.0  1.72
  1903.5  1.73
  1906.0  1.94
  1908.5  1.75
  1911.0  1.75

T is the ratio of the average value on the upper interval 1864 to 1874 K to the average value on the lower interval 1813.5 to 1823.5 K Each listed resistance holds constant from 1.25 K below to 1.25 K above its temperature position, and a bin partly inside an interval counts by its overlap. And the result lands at 1.1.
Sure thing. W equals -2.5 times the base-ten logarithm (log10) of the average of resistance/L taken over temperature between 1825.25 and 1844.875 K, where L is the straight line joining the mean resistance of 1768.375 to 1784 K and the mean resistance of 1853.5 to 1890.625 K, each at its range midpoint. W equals 0.08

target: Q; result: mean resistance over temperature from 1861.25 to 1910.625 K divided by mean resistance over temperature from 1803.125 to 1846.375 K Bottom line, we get 1.11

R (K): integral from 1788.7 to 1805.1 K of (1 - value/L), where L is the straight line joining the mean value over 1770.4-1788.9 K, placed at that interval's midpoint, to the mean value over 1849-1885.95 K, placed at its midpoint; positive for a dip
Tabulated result 0.50 K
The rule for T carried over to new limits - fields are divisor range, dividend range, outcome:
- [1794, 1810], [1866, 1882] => 1.16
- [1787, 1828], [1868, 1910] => 1.10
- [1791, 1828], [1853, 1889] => 1.12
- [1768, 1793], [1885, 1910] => 1.07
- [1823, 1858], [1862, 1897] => 1.11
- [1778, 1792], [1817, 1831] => 0.97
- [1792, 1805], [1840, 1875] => 1.09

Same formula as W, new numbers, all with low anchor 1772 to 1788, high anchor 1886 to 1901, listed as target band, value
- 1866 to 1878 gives -0.09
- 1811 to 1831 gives 0.03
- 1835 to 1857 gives 0.03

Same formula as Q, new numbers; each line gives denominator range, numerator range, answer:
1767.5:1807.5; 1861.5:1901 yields 1.11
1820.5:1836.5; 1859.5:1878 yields 1.15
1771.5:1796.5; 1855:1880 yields 1.13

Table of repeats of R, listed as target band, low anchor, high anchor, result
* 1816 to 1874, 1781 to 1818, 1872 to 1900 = 0.5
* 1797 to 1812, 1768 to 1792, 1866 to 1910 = 0.5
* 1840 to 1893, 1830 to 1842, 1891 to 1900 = -2.6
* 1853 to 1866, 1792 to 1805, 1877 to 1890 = -0.2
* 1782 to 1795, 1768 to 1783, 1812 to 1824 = -0.1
